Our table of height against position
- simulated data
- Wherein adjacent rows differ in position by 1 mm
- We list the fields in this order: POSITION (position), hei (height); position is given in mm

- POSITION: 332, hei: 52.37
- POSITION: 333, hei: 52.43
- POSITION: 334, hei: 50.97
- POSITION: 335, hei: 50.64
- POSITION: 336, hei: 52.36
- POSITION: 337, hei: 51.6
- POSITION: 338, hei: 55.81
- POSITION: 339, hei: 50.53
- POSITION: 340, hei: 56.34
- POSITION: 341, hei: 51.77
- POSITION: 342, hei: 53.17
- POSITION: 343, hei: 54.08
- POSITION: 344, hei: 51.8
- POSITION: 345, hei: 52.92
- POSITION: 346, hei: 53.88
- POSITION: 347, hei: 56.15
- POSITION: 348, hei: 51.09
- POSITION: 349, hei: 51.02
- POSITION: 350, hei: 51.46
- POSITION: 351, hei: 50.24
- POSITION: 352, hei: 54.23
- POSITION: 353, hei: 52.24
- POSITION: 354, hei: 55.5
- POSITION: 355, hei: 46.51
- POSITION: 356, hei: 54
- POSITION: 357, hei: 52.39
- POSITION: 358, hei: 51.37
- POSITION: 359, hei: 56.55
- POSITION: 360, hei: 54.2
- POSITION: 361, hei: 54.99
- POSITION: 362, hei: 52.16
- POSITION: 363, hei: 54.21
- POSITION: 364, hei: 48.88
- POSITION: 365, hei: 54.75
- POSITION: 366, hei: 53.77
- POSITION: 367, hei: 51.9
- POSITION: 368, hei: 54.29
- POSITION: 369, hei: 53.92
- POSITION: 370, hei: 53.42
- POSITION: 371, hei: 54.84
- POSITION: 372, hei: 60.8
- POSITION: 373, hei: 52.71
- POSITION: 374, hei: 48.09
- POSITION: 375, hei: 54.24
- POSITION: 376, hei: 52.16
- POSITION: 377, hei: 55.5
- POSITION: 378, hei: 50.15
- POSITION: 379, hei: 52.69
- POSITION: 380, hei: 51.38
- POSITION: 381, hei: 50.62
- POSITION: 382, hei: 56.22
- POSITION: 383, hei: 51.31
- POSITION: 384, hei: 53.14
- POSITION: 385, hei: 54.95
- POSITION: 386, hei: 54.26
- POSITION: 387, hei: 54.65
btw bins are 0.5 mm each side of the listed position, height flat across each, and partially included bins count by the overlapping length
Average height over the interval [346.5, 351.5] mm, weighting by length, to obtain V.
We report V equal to 52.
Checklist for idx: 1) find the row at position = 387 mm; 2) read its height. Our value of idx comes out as 54.65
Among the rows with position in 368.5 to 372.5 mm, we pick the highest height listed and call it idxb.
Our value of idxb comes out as 60.8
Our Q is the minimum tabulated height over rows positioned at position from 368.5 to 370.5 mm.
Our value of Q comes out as 53.42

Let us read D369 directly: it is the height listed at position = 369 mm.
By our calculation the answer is 53.92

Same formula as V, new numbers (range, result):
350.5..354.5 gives 53.1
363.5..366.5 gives 52.5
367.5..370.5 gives 53.9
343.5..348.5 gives 53.2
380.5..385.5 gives 53.2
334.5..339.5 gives 52.2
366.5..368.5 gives 53.1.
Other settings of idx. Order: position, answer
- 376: 52.16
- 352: 54.23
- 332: 52.37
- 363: 54.21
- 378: 50.15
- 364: 48.88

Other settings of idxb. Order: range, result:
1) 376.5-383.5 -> 56.22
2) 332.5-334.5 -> 52.43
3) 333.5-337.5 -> 52.36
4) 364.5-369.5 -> 54.75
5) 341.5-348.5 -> 56.15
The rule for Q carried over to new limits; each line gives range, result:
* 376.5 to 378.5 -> 50.15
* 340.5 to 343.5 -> 51.77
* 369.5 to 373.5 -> 52.71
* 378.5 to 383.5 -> 50.62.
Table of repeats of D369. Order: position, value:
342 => 53.17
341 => 51.77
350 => 51.46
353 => 52.24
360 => 54.2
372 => 60.8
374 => 48.09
